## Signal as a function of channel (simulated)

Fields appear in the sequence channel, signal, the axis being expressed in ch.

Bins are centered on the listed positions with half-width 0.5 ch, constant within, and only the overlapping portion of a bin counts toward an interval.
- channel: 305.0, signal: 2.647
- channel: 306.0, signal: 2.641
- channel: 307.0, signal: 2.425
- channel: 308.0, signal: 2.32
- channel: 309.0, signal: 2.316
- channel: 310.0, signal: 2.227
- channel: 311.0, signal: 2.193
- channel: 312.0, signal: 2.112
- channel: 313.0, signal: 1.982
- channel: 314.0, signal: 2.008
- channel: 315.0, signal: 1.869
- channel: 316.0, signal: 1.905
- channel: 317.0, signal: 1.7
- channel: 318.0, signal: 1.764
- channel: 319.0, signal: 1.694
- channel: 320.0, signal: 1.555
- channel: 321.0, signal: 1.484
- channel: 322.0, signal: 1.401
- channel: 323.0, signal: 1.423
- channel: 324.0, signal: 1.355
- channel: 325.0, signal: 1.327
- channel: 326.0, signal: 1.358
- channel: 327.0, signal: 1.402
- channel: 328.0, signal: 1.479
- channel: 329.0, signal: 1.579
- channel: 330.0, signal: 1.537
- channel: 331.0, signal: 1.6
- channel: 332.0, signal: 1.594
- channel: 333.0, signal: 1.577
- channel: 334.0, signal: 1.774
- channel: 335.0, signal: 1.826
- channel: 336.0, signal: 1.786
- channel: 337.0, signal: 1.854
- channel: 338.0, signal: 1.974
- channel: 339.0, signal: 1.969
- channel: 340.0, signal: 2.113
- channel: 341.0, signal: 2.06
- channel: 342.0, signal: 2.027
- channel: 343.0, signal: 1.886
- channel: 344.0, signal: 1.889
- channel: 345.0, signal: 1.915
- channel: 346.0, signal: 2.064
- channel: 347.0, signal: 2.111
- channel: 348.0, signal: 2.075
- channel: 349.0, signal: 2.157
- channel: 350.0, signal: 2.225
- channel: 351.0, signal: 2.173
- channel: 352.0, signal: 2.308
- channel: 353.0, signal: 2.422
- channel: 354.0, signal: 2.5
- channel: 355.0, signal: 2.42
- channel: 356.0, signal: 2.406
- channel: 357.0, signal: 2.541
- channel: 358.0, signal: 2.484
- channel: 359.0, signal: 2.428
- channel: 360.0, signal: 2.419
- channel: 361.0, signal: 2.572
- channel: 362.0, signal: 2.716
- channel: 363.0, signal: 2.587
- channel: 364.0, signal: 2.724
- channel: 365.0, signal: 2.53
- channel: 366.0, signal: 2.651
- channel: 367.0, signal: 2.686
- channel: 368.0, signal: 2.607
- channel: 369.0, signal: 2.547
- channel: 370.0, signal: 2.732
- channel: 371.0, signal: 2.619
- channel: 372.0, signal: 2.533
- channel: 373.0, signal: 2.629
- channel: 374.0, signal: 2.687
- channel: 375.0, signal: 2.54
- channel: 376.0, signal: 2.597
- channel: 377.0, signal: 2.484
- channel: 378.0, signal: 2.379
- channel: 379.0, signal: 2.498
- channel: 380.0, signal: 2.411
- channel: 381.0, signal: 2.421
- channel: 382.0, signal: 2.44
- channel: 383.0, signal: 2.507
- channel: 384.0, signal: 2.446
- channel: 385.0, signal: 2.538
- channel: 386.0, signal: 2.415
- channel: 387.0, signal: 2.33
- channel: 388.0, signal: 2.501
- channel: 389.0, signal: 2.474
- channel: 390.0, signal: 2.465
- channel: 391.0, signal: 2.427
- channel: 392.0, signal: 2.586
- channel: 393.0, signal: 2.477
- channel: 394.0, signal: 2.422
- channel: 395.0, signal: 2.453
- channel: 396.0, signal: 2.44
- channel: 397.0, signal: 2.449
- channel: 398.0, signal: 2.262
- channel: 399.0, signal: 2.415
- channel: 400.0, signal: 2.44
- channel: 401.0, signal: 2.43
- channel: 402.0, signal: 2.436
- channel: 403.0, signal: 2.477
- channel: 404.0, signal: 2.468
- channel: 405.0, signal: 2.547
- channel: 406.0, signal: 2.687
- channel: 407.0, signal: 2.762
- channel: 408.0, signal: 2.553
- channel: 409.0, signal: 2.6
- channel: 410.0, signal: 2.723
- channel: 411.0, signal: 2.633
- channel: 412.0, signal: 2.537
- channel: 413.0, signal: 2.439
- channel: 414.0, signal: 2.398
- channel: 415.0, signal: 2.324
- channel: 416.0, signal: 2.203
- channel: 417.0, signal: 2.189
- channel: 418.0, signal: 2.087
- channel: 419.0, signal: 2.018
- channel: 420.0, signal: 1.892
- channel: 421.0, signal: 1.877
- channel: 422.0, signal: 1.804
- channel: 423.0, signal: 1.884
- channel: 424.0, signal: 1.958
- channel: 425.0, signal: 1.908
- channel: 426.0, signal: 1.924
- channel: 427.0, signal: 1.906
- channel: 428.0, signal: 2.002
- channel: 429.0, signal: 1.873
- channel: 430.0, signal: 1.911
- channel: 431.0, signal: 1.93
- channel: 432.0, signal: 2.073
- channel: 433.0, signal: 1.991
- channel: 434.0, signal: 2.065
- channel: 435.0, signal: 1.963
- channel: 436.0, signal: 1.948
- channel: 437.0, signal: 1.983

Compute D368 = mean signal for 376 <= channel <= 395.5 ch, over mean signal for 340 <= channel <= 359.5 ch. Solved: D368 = 1.11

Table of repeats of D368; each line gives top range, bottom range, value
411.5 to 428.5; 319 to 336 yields 1.36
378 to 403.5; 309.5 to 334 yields 1.46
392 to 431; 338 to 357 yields 1.06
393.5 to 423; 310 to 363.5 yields 1.21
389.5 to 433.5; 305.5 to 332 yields 1.27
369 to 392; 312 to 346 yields 1.45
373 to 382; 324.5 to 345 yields 1.44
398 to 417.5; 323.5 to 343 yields 1.46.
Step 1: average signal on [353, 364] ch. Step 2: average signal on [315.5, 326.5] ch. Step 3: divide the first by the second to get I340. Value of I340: 1.63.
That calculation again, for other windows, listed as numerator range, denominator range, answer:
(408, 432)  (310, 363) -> 1.10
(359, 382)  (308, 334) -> 1.50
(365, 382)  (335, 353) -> 1.25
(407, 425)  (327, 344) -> 1.26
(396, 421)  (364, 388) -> 0.95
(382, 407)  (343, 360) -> 1.10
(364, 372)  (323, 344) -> 1.54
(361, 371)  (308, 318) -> 1.30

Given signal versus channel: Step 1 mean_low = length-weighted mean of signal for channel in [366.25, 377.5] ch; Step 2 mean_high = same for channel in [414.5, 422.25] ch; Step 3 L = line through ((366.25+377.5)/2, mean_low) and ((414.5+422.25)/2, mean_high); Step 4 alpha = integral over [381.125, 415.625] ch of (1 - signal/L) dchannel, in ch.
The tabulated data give -3.0 ch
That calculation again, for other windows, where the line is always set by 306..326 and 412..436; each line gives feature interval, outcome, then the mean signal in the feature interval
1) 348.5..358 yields -2.19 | 2.36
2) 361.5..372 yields -3.77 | 2.63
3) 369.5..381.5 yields -3.63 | 2.54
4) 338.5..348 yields -0.54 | 2.01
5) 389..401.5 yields -2.85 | 2.44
